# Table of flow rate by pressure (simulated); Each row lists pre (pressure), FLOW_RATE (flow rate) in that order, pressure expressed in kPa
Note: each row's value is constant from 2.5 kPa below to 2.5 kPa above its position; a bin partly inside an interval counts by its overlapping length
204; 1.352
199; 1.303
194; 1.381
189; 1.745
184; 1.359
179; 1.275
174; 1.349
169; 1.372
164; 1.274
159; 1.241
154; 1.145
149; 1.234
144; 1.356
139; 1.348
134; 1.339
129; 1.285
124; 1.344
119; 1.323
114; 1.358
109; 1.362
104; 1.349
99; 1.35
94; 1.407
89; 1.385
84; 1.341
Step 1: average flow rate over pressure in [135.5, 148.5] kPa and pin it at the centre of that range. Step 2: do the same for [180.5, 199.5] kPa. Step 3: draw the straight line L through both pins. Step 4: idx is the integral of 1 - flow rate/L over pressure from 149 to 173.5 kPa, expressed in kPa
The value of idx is 2.1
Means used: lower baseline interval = 1.33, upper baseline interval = 1.45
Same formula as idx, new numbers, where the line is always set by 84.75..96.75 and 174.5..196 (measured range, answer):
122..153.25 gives 2.3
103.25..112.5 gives 0.3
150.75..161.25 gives 1.7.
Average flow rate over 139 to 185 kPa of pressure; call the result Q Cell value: 1.29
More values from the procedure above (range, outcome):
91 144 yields 1.35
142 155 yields 1.25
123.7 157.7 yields 1.29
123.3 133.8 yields 1.31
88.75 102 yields 1.38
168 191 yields 1.42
